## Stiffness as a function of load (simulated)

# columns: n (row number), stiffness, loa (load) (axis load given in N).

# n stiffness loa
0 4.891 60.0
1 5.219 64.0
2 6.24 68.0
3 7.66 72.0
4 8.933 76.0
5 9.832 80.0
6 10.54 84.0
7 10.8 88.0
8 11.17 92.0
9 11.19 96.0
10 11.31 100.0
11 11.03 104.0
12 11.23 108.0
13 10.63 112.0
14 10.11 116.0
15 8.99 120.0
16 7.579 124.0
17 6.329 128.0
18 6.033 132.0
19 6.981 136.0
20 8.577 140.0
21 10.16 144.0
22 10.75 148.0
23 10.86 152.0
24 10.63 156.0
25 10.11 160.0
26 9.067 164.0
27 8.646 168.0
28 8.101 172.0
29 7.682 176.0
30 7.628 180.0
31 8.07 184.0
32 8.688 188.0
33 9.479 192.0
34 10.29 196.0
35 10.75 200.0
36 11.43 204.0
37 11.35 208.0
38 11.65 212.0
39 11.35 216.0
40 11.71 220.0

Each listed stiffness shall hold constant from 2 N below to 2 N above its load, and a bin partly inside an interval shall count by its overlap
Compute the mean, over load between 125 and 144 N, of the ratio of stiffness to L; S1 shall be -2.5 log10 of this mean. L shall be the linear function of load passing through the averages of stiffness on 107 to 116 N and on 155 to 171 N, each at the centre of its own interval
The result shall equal 0.349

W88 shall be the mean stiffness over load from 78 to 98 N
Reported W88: 10.7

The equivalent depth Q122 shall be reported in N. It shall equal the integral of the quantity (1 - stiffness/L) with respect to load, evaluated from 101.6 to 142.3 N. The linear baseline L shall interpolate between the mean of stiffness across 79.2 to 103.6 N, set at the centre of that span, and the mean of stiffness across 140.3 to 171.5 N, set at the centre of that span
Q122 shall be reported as 6.4 N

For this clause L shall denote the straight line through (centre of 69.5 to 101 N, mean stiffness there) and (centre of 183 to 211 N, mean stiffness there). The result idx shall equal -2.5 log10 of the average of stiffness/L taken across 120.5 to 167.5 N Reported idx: 0.15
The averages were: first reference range 10.1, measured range 8.82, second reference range 10.1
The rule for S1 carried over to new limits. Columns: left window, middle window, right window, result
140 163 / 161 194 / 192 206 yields 0.230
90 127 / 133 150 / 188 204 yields 0.145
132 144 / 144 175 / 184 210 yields -0.122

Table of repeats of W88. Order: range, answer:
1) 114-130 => 8.25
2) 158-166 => 9.59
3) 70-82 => 8.81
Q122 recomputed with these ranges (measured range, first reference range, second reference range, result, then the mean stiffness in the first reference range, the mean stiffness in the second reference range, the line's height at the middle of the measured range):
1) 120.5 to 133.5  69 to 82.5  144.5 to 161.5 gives 3.9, 8.68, 10.6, 9.93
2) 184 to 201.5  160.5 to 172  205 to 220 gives 1.4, 8.89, 11.5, 10.4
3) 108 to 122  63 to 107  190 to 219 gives -0.3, 9.58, 10.9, 9.92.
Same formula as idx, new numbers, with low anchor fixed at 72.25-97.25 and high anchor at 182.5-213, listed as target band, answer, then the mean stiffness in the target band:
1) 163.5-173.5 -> 0.19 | 8.56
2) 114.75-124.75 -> 0.14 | 8.97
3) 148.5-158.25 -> -0.06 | 10.7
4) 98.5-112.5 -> -0.09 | 11.1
